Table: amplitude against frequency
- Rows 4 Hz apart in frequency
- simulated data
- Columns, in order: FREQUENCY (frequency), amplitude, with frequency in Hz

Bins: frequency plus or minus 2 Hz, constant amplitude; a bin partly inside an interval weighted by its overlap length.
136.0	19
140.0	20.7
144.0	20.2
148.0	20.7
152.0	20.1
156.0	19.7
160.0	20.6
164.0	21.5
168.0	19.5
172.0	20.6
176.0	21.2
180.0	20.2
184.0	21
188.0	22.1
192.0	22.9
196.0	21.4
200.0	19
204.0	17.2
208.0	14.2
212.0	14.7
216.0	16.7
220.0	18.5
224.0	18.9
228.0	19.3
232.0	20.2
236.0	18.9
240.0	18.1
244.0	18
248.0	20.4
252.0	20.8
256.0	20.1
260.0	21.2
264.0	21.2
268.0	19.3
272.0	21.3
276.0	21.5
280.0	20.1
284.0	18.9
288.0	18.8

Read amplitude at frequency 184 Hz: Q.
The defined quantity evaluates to 21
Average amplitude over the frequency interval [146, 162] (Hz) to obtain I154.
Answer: 20.3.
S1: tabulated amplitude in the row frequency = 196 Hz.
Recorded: 21.4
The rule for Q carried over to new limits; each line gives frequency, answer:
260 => 21.2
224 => 18.9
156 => 19.7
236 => 18.9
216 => 16.7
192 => 22.9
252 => 20.8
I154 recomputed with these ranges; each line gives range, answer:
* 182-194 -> 22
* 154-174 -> 20.4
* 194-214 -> 17.3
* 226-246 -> 18.9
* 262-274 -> 20.6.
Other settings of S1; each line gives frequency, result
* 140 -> 20.7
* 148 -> 20.7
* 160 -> 20.6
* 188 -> 22.1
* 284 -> 18.9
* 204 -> 17.2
